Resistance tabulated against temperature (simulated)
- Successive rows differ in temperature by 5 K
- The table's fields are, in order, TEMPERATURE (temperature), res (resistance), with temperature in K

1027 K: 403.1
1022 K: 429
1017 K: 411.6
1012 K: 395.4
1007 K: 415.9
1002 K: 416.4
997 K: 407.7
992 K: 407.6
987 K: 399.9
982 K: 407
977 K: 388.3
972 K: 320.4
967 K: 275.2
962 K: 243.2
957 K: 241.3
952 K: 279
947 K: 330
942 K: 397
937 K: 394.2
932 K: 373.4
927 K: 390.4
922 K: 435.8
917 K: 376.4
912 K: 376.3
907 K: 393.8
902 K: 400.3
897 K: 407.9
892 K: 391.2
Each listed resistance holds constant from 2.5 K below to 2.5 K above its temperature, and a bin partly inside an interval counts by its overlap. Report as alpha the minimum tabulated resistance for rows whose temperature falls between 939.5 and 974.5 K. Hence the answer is 241.3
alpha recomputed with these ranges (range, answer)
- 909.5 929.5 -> 376.3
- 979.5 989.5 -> 399.9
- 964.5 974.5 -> 275.2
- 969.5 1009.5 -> 320.4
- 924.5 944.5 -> 373.4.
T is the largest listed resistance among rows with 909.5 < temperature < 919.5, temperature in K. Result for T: 376.4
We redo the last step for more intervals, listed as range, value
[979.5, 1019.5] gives 416.4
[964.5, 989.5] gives 407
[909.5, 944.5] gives 435.8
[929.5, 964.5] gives 397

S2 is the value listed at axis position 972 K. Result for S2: 320.4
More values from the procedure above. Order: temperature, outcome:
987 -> 399.9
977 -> 388.3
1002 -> 416.4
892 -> 391.2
